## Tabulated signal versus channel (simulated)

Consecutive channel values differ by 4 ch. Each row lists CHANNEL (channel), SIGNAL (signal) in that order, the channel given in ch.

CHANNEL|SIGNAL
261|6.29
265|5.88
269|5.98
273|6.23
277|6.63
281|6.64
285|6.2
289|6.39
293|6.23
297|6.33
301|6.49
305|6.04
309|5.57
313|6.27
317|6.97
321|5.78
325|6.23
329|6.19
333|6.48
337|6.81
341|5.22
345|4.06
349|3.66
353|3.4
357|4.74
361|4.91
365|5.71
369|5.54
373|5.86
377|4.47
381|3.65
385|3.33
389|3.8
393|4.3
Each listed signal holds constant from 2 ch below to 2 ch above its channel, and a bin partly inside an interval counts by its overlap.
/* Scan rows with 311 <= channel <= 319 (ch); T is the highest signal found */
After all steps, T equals 6.97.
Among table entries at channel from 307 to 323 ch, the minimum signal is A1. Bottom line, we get 5.57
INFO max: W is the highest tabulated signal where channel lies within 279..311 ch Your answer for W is 6.64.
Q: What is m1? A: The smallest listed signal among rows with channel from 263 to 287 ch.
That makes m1 5.88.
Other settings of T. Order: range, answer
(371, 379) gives 5.86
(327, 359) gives 6.81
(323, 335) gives 6.48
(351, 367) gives 5.71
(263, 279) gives 6.63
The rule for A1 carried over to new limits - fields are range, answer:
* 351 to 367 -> 3.4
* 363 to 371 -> 5.54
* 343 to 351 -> 3.66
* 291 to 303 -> 6.23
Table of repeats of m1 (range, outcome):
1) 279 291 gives 6.2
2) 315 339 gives 5.78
